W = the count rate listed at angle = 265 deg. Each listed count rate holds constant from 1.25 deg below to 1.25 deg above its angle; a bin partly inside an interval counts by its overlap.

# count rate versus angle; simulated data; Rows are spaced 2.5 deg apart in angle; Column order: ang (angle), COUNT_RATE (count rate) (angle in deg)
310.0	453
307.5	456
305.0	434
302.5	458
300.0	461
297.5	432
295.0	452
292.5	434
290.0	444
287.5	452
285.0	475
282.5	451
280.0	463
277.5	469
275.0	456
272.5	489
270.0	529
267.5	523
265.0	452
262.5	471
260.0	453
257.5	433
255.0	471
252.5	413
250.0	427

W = 452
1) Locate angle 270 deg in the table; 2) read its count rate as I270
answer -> 529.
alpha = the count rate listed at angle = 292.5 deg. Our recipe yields 434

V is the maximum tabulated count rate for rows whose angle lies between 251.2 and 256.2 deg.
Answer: 471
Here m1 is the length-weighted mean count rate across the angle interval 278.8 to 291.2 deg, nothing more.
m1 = 457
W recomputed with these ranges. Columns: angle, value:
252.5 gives 413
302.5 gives 458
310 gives 453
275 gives 456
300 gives 461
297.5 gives 432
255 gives 471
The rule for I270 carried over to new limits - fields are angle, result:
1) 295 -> 452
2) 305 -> 434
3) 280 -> 463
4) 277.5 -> 469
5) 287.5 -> 452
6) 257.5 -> 433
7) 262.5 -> 471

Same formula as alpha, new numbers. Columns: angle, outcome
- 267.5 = 523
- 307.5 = 456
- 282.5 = 451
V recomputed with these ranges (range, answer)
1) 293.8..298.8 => 452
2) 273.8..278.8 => 469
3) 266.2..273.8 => 529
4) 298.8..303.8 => 461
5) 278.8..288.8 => 475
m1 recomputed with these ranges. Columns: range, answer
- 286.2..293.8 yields 444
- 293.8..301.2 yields 448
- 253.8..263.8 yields 457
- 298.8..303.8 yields 459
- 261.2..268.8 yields 482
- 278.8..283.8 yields 457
